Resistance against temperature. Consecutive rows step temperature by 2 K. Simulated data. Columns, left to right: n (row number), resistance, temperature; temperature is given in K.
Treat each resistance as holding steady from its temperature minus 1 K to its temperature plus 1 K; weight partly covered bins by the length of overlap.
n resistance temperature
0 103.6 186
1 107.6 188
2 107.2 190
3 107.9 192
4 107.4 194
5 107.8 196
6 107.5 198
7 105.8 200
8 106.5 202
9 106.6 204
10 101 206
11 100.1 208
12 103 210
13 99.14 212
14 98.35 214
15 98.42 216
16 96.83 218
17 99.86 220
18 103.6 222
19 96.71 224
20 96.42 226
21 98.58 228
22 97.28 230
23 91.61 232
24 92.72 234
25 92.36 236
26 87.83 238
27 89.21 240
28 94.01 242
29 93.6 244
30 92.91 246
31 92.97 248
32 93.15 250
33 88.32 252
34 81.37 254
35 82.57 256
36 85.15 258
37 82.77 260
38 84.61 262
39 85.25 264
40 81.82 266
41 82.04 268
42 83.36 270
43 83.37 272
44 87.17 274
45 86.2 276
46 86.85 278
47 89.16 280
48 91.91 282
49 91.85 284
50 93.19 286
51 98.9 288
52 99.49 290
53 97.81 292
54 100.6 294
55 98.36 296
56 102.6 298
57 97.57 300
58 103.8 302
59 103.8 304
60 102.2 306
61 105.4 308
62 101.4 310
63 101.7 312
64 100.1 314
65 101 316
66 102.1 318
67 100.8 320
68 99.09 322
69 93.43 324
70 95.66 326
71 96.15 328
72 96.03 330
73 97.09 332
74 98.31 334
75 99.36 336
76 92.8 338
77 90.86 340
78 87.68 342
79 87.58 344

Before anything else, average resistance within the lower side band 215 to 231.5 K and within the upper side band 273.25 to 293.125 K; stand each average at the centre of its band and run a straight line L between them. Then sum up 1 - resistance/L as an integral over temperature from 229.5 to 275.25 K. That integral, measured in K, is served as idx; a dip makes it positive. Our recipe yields 3.6 K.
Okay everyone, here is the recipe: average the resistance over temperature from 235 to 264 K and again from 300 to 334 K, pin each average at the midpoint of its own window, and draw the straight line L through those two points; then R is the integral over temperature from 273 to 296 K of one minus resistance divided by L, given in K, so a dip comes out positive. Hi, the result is 0.3 K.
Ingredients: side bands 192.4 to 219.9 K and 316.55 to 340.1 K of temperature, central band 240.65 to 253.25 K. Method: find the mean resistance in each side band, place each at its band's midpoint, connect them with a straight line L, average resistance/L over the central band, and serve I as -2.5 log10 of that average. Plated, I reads 0.10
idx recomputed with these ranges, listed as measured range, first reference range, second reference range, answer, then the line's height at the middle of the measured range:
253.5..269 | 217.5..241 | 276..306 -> 2.05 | 96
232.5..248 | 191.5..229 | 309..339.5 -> 1.41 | 101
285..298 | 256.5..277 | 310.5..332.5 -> -1.11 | 90.7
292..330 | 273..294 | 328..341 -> -2.35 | 94.3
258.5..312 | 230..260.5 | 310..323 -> 1.61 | 96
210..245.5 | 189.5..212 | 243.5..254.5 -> 0.45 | 97.1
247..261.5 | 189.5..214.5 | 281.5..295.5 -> 1.91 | 99.7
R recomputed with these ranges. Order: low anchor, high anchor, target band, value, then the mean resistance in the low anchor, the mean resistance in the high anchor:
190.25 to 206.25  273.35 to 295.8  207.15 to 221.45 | 0.63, 107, 93.3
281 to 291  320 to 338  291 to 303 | -0.58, 95.1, 96.9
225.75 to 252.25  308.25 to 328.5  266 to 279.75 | 1.56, 93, 99.4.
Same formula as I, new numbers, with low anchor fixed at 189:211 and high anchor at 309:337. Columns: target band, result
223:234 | 0.089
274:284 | 0.142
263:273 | 0.219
